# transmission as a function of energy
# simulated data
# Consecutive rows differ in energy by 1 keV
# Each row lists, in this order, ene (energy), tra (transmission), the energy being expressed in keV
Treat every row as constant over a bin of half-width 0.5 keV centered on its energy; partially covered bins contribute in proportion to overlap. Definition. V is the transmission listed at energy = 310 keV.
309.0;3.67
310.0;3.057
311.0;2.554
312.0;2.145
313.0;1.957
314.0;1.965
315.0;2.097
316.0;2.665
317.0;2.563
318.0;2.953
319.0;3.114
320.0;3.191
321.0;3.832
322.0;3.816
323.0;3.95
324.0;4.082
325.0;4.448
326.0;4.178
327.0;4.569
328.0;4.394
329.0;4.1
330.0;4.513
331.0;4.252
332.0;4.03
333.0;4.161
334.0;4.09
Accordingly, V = 3.057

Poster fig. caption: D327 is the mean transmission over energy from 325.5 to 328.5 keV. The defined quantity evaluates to 4.38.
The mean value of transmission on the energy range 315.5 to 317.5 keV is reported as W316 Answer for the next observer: 2.61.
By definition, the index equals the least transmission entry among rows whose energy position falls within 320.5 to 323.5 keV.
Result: 3.816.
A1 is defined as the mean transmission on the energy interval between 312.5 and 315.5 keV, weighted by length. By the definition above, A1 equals 2.01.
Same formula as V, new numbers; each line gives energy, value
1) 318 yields 2.953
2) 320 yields 3.191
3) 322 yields 3.816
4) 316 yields 2.665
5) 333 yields 4.161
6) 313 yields 1.957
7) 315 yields 2.097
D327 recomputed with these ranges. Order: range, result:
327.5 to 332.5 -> 4.26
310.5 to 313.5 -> 2.22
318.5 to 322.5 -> 3.49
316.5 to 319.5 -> 2.88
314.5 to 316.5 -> 2.38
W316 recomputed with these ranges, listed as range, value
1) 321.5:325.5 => 4.07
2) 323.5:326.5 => 4.24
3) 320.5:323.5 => 3.87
